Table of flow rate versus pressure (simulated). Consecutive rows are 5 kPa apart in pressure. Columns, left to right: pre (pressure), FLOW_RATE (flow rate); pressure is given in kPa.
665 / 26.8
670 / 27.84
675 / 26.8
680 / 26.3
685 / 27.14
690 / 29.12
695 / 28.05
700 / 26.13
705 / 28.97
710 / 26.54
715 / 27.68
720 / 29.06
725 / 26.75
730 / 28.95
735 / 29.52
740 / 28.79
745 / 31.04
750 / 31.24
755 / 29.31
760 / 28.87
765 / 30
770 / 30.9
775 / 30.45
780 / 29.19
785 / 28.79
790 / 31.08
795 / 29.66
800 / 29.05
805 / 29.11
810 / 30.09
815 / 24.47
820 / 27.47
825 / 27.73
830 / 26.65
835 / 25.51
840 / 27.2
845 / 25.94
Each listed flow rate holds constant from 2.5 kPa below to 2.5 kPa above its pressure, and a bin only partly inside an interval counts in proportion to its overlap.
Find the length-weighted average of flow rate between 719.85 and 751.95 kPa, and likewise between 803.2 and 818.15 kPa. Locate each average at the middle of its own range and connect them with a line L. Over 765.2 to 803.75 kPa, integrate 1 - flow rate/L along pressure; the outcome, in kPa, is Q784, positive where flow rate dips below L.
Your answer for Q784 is -2.1 kPa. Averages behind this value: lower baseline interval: 29.3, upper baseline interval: 27.8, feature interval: 29.9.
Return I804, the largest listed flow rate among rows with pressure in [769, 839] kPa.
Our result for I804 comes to 31.08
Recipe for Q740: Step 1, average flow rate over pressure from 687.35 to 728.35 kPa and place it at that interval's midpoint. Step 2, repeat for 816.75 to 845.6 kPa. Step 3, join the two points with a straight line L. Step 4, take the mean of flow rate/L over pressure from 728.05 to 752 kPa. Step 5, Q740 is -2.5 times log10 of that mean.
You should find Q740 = -0.09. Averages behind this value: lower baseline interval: 27.8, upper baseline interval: 26.7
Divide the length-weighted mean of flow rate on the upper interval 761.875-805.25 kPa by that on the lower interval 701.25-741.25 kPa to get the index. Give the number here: 1.1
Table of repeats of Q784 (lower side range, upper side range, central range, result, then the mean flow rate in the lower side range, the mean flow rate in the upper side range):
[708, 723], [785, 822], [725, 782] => -3.1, 27.8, 28.7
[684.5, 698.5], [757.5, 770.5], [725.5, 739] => 0.1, 28.1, 29.8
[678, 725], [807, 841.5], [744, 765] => -2.0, 27.6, 27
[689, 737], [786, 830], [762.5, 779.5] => -1.2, 28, 28.5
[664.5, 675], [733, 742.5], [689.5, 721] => 0.5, 27.3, 29.1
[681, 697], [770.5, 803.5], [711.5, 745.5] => 0.1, 27.9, 29.8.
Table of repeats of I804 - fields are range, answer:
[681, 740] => 29.52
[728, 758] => 31.24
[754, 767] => 30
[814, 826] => 27.73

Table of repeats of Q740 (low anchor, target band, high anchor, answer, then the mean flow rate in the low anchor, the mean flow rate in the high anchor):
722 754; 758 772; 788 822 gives -0.031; 29.4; 28.7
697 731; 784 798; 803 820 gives -0.081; 27.7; 27.8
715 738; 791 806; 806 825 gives -0.067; 28.5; 27.5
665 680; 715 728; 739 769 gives 0.035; 27.1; 30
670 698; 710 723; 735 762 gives 0.027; 27.5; 29.8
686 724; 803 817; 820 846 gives -0.041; 27.9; 26.7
